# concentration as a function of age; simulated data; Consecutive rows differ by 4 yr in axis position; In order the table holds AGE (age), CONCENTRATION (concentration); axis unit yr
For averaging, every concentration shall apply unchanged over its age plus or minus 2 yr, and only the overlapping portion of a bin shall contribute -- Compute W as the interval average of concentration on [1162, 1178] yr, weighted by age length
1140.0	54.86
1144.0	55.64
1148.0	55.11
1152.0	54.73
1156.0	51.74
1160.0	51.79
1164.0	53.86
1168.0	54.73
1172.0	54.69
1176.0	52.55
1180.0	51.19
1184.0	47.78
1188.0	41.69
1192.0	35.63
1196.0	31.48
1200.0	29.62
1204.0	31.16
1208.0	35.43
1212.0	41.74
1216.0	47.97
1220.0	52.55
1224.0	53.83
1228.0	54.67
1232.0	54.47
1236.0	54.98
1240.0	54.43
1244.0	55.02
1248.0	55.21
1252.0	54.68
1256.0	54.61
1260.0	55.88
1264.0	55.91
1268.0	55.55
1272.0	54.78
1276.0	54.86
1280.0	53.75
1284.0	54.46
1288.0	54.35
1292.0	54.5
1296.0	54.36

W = 54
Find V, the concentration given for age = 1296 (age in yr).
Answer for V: 54.36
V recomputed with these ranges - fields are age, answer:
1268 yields 55.55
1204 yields 31.16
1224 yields 53.83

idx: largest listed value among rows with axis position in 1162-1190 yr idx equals 54.73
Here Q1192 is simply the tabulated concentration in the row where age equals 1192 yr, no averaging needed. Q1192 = 35.63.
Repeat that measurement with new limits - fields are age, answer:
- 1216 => 47.97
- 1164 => 53.86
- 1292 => 54.5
